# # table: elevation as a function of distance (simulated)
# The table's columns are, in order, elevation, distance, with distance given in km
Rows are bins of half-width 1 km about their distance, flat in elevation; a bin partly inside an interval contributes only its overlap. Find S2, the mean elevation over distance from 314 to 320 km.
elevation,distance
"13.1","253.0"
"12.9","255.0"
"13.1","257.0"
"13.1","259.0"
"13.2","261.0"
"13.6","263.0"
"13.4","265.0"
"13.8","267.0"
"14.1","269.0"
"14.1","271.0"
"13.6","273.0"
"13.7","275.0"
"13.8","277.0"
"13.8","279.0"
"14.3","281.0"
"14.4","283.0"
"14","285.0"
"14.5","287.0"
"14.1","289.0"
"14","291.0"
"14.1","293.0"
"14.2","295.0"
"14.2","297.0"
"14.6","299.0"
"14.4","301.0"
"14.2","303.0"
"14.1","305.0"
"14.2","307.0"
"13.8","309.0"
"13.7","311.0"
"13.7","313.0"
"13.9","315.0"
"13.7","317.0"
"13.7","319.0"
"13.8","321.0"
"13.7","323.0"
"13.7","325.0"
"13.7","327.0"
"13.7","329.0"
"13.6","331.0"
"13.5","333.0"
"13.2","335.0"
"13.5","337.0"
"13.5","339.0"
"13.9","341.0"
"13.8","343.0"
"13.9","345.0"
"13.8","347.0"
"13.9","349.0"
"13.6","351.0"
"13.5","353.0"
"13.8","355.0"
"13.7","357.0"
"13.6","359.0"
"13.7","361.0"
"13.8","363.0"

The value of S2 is 13.8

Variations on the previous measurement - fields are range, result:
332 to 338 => 13.4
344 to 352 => 13.8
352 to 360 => 13.6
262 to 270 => 13.7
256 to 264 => 13.2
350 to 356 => 13.6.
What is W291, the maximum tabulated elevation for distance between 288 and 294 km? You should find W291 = 14.1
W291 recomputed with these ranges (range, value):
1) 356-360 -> 13.7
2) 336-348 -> 13.9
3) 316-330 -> 13.8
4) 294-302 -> 14.6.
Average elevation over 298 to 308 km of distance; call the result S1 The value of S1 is 14.3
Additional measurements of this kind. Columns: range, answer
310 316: 13.8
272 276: 13.6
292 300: 14.3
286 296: 14.2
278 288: 14.2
